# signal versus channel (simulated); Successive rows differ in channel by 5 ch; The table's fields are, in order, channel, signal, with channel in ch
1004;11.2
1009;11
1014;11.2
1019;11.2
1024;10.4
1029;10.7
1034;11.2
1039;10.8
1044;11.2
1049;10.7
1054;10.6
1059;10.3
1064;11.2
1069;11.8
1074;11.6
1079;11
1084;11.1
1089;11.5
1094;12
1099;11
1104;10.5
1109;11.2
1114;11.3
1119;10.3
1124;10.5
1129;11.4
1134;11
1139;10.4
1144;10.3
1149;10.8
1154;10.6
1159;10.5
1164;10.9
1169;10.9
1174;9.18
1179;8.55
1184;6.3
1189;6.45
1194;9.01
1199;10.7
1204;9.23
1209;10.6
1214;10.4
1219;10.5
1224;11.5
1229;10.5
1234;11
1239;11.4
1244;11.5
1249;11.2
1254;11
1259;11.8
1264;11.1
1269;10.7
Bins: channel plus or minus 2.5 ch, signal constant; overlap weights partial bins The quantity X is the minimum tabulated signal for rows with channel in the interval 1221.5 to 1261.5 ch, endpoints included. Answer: 10.5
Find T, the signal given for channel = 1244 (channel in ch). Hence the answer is 11.5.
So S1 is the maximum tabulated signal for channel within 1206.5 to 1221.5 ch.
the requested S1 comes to 10.6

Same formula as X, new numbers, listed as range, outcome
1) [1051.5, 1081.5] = 10.3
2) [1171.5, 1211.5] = 6.3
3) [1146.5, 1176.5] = 9.18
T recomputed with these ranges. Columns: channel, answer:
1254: 11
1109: 11.2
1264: 11.1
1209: 10.6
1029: 10.7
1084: 11.1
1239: 11.4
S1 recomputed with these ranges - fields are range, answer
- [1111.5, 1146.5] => 11.4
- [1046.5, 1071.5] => 11.8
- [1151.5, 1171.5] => 10.9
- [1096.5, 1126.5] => 11.3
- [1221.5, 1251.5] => 11.5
